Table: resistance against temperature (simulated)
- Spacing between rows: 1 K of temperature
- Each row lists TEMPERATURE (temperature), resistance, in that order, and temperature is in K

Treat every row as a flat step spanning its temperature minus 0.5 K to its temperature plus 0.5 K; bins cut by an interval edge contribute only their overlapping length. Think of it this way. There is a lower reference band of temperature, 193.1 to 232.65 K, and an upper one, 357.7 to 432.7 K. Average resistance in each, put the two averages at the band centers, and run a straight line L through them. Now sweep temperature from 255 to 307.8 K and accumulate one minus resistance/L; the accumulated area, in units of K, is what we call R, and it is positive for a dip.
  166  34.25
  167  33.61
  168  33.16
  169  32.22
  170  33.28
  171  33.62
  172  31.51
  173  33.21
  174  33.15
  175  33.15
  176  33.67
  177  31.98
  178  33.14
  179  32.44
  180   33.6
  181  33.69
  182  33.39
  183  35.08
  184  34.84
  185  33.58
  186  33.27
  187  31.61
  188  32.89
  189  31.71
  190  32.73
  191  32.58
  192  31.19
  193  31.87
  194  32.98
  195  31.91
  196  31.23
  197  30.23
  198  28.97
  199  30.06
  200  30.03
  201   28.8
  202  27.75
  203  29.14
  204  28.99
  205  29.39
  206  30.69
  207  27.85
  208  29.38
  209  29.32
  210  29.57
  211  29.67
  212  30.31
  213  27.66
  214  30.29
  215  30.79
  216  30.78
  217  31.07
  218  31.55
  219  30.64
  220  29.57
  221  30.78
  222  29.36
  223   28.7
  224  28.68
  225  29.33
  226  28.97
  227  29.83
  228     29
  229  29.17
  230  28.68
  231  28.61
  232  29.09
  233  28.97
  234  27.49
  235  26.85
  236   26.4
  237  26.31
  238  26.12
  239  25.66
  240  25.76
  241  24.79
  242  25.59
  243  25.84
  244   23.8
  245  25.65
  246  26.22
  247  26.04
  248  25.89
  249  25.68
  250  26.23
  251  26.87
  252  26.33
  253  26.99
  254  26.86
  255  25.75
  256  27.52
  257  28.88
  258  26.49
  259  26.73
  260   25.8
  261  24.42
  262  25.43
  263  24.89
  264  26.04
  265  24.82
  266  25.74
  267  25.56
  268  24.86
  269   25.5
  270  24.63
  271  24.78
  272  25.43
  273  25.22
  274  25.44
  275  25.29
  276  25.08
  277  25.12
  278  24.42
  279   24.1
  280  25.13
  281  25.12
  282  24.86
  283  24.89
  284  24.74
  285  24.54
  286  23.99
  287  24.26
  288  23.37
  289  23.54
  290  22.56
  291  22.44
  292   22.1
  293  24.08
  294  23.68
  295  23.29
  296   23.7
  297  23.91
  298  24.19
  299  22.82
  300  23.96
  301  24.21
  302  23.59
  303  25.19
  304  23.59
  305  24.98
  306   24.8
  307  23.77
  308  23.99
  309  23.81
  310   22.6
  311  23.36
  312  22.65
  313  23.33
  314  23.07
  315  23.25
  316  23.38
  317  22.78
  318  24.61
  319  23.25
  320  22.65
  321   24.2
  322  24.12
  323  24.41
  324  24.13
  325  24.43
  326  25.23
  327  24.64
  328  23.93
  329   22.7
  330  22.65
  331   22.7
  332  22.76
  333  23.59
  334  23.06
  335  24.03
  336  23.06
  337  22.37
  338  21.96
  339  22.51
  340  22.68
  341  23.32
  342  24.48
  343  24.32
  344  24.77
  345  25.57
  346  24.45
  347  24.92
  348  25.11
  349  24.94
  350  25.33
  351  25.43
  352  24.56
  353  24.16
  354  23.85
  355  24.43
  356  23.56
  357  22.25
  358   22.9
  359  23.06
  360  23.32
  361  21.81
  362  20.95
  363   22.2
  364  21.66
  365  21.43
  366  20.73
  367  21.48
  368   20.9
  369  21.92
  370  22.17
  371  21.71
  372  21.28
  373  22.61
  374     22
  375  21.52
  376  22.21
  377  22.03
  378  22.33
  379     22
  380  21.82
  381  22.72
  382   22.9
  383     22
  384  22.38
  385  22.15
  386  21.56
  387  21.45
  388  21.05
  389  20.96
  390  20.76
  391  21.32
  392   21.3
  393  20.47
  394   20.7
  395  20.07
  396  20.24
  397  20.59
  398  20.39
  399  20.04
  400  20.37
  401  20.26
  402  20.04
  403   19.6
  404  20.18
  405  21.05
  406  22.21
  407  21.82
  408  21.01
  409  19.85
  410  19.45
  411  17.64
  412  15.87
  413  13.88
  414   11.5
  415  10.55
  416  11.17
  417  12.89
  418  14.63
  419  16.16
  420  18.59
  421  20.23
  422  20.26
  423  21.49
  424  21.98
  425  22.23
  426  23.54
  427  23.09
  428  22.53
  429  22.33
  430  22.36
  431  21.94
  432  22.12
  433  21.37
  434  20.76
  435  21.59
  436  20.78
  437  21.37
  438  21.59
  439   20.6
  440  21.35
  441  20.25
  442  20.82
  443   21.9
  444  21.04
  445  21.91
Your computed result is 3.2 K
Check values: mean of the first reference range 29.7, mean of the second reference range 20.5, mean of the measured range 24.7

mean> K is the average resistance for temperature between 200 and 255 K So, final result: 28.1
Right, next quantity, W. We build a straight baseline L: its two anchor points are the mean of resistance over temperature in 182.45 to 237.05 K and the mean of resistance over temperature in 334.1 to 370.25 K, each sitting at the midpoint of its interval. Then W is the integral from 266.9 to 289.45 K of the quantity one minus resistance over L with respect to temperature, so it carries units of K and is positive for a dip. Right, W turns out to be 1.7 K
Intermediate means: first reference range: 30.1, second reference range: 23.2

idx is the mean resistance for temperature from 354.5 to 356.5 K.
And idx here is 24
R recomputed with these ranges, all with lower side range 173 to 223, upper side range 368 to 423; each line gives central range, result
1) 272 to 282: 0.6 K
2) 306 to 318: 0.6 K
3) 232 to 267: 2.6 K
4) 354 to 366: -0.3 K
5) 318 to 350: -0.5 K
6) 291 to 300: 0.8 K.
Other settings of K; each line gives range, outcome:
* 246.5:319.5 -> 24.7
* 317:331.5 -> 23.8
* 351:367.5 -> 22.7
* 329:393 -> 22.7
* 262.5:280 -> 25.1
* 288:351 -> 23.7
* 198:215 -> 29.3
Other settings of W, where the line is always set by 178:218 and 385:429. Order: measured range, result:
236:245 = 1.00 K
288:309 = 1.47 K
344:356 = -1.11 K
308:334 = 0.77 K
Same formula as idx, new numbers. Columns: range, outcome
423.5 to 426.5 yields 22.6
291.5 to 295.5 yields 23.3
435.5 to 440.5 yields 21.1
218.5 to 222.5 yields 30.1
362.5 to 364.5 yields 21.9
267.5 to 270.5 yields 25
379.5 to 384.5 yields 22.4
